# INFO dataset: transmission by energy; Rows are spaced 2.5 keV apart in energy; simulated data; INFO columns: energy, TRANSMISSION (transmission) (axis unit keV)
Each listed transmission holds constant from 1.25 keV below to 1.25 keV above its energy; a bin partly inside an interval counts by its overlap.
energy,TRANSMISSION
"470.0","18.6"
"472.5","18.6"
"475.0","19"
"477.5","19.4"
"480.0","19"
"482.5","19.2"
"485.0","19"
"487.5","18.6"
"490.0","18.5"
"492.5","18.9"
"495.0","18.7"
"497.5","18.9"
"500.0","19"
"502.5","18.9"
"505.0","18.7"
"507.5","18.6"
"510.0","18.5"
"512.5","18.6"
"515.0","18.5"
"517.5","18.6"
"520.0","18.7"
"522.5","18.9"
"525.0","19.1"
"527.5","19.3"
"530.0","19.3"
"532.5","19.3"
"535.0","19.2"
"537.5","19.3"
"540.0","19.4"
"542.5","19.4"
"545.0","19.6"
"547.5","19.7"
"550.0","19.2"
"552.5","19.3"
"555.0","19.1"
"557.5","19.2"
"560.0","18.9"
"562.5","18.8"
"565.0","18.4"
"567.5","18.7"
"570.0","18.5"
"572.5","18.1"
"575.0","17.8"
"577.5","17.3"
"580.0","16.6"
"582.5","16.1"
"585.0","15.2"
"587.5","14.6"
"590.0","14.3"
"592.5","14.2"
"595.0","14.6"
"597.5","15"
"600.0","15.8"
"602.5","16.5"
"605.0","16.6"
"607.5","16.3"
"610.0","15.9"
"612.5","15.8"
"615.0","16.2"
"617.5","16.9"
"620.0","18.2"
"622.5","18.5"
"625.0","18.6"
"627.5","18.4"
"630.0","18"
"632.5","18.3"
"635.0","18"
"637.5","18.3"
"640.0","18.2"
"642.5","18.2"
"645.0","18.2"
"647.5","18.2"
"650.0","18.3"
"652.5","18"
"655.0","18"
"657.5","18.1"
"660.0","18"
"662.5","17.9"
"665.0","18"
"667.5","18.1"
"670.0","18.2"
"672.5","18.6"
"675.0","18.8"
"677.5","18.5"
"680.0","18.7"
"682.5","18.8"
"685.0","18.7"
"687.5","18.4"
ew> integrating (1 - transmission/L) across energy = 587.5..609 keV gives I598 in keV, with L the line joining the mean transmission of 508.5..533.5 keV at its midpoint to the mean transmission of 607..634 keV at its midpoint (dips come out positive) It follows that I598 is 2.9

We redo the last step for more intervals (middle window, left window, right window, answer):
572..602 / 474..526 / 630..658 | 4.3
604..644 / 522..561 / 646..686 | 2.3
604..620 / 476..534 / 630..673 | 1.7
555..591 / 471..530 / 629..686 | 2.3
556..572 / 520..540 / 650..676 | 0.2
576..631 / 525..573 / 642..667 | 6.6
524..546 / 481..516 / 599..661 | -1.1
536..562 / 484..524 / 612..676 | -1.1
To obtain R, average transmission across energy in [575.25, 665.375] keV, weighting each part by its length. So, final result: 17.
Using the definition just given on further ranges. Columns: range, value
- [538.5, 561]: 19.3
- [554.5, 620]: 16.7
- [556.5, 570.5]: 18.8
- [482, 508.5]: 18.8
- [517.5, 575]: 19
